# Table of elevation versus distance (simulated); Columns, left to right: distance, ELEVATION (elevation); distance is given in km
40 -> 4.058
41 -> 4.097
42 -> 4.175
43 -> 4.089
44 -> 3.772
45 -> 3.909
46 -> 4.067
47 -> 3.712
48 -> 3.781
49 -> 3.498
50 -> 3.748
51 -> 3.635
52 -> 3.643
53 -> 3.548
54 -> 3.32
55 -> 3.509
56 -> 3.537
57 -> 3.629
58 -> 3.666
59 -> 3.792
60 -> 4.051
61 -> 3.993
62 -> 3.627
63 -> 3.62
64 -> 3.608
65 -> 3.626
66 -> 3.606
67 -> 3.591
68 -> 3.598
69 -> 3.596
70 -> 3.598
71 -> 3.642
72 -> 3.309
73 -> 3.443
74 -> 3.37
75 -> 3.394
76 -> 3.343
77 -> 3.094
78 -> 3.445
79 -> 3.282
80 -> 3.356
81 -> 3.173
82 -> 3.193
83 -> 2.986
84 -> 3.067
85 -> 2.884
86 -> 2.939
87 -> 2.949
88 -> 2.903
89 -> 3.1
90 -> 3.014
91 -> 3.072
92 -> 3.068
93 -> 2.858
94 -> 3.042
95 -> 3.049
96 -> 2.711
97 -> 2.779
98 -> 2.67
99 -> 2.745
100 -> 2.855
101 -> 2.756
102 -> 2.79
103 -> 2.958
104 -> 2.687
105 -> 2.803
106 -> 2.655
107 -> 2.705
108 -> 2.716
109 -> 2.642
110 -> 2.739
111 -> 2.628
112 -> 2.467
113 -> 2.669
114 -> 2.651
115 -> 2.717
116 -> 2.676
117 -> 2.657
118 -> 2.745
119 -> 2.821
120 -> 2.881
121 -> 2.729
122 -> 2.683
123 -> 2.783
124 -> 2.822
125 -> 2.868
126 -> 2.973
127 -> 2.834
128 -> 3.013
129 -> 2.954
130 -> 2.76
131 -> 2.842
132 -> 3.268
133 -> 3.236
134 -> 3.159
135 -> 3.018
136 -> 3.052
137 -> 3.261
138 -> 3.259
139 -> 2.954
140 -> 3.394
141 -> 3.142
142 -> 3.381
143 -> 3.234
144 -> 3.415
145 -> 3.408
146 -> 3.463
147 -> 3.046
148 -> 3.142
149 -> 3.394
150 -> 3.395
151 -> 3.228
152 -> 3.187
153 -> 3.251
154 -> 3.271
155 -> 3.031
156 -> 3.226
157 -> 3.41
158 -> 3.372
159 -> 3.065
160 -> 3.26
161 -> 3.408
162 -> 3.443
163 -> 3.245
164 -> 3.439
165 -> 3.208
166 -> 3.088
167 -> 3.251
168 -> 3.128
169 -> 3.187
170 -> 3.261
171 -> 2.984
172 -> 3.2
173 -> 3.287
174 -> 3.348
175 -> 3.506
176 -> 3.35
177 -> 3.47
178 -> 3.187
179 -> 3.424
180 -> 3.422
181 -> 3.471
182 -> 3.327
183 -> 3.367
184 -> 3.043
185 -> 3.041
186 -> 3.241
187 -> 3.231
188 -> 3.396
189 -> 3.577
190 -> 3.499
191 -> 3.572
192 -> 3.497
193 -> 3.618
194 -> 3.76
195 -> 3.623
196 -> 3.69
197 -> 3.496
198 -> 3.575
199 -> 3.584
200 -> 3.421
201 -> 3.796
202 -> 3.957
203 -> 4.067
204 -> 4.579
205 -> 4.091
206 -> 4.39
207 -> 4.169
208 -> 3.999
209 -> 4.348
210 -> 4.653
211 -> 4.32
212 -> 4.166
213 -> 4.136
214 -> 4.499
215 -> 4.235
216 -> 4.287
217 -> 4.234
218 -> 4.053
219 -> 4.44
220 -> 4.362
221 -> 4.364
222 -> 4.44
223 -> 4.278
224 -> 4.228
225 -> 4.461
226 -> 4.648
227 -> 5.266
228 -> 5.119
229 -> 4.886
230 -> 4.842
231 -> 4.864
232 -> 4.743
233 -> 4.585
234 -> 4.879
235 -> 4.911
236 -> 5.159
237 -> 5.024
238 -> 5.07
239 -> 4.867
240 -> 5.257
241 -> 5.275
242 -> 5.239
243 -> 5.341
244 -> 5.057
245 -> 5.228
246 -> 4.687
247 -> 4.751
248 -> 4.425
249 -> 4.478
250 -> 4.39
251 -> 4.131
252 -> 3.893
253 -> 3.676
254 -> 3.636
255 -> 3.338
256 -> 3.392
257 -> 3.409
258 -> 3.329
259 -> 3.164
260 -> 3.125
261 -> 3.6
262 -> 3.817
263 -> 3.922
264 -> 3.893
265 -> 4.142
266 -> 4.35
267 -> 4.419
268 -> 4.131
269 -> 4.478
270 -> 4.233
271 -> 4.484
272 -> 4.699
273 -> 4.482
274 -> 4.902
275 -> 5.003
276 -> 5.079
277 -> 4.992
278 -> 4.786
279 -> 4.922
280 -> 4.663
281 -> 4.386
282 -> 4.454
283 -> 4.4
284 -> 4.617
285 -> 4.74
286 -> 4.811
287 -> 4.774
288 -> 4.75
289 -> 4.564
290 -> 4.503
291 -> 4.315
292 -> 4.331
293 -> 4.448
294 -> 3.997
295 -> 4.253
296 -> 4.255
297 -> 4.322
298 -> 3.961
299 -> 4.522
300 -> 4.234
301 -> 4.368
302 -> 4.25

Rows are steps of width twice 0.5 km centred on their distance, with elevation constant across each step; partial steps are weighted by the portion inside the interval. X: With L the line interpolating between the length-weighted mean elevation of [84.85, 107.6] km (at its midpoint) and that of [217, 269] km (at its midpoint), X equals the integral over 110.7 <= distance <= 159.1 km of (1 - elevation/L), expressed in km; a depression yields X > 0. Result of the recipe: 3.5 km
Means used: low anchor 2.87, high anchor 4.41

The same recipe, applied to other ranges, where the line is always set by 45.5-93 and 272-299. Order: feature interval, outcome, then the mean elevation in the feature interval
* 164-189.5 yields 4.56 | 3.28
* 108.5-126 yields 4.57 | 2.72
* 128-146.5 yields 3.01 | 3.17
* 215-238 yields -2.06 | 4.64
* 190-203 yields 1.45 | 3.64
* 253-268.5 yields 2.55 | 3.71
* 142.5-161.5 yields 2.91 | 3.27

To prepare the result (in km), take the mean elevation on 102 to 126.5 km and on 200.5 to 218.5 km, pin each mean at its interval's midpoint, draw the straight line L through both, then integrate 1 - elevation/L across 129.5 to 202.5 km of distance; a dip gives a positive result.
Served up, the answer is 4.3 km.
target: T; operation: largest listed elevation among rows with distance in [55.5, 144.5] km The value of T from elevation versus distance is 4.051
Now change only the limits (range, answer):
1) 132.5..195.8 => 3.76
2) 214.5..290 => 5.341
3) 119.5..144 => 3.415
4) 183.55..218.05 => 4.653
